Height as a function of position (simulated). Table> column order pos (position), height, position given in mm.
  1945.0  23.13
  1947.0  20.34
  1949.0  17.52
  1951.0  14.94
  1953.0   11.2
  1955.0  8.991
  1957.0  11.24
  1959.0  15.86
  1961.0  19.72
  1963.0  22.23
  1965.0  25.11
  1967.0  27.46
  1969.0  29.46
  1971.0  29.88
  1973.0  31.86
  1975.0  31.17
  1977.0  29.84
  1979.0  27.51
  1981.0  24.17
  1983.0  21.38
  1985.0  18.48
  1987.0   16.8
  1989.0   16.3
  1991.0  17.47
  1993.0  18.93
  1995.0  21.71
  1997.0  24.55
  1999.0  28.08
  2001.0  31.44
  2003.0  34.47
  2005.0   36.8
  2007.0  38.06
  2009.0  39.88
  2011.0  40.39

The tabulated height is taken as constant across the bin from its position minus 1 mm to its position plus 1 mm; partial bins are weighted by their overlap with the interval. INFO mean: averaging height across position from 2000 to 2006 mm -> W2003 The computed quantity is 34.2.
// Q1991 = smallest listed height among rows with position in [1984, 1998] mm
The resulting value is 16.3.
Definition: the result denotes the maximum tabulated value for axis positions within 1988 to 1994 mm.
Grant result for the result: 18.93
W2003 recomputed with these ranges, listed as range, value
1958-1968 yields 22.1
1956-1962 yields 15.6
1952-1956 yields 10.1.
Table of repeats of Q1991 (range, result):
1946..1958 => 8.991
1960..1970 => 19.72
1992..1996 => 18.93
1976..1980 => 27.51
